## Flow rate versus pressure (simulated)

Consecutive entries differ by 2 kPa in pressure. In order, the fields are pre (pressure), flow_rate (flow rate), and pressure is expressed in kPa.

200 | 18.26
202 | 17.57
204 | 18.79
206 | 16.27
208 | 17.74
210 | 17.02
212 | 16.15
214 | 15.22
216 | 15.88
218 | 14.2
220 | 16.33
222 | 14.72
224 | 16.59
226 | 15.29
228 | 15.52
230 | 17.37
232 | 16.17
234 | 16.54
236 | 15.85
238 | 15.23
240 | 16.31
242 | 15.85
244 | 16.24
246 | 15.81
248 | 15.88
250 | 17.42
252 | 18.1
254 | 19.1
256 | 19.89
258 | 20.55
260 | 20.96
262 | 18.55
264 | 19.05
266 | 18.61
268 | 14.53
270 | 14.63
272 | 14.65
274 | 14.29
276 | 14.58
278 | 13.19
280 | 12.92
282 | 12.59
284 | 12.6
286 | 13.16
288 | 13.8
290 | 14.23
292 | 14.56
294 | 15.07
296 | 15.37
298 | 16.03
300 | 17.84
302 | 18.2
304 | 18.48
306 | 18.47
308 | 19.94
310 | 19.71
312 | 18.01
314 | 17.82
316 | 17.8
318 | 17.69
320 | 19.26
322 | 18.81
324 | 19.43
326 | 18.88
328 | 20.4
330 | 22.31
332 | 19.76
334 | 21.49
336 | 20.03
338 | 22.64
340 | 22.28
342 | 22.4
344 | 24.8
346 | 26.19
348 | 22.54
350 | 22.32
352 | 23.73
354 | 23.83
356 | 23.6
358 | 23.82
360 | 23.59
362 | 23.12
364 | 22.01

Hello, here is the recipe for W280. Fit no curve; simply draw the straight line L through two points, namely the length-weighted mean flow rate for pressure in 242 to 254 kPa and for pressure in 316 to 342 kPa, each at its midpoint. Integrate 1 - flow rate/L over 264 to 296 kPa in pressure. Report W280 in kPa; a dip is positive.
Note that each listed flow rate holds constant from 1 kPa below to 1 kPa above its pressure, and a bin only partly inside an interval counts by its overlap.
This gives 6.6 kPa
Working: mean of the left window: 16.8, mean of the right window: 20.2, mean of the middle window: 14.4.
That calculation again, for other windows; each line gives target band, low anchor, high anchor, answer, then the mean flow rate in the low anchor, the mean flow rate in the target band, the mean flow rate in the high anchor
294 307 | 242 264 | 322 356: 2.0 kPa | 18.2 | 17.2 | 22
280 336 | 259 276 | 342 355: 8.1 kPa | 16.8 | 17.4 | 23.8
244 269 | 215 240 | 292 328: -2.3 kPa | 15.8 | 18.1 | 18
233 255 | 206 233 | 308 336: 0.3 kPa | 16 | 16.6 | 19.4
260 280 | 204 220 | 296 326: 1.8 kPa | 16.3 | 15.9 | 18.3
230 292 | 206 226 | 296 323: 3.5 kPa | 16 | 16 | 18.2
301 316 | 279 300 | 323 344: -1.2 kPa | 14.2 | 18.6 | 21.1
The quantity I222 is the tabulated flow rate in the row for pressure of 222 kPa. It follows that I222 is 14.72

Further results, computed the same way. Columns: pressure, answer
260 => 20.96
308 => 19.94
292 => 14.56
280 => 12.92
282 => 12.59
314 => 17.82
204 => 18.79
